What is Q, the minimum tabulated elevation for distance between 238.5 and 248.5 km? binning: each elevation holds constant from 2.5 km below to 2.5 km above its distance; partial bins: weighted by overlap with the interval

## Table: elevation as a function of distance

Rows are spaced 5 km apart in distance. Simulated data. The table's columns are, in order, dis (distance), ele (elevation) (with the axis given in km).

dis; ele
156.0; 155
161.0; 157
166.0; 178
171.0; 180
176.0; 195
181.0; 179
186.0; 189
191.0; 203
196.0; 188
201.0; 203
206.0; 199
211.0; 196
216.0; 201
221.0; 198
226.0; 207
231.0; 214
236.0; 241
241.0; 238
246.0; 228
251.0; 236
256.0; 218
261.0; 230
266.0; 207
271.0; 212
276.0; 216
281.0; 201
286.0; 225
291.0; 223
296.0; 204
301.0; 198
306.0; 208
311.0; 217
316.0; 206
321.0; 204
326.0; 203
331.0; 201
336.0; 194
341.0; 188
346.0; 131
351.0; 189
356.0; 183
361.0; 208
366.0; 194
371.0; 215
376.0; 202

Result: 228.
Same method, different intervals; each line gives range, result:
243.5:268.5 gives 207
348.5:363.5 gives 183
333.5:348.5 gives 131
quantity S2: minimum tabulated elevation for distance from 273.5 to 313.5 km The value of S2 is 198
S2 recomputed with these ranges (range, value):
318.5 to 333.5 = 201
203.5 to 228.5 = 196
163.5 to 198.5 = 178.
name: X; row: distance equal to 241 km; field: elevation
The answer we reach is 238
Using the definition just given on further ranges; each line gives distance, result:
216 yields 201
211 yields 196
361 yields 208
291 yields 223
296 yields 204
